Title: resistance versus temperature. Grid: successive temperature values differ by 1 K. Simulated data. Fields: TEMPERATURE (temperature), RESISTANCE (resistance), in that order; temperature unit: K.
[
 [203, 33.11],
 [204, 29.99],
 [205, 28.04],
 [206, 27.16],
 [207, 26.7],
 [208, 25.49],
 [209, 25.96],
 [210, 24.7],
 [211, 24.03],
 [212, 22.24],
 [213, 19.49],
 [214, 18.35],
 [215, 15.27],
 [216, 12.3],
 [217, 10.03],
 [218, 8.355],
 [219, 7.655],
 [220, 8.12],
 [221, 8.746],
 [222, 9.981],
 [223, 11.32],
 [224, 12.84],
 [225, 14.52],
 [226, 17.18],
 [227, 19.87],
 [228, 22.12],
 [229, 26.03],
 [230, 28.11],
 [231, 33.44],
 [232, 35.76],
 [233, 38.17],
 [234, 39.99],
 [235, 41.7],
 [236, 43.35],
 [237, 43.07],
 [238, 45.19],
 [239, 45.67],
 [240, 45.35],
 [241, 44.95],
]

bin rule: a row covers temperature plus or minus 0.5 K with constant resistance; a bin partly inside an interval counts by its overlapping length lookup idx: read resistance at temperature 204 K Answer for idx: 29.99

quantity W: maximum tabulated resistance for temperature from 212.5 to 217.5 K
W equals 19.49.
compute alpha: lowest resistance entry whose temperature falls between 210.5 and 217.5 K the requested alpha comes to 10.03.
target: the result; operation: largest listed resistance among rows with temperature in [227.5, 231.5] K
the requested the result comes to 33.44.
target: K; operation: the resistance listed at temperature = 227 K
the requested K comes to 19.87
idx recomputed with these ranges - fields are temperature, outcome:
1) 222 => 9.981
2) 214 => 18.35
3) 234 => 39.99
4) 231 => 33.44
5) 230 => 28.11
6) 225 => 14.52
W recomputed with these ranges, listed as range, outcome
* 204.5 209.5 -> 28.04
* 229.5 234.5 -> 39.99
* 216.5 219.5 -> 10.03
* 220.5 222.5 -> 9.981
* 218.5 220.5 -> 8.12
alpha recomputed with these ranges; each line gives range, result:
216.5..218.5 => 8.355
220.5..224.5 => 8.746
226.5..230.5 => 19.87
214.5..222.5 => 7.655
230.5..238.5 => 33.44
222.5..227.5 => 11.32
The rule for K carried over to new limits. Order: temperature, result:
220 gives 8.12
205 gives 28.04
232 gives 35.76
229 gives 26.03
